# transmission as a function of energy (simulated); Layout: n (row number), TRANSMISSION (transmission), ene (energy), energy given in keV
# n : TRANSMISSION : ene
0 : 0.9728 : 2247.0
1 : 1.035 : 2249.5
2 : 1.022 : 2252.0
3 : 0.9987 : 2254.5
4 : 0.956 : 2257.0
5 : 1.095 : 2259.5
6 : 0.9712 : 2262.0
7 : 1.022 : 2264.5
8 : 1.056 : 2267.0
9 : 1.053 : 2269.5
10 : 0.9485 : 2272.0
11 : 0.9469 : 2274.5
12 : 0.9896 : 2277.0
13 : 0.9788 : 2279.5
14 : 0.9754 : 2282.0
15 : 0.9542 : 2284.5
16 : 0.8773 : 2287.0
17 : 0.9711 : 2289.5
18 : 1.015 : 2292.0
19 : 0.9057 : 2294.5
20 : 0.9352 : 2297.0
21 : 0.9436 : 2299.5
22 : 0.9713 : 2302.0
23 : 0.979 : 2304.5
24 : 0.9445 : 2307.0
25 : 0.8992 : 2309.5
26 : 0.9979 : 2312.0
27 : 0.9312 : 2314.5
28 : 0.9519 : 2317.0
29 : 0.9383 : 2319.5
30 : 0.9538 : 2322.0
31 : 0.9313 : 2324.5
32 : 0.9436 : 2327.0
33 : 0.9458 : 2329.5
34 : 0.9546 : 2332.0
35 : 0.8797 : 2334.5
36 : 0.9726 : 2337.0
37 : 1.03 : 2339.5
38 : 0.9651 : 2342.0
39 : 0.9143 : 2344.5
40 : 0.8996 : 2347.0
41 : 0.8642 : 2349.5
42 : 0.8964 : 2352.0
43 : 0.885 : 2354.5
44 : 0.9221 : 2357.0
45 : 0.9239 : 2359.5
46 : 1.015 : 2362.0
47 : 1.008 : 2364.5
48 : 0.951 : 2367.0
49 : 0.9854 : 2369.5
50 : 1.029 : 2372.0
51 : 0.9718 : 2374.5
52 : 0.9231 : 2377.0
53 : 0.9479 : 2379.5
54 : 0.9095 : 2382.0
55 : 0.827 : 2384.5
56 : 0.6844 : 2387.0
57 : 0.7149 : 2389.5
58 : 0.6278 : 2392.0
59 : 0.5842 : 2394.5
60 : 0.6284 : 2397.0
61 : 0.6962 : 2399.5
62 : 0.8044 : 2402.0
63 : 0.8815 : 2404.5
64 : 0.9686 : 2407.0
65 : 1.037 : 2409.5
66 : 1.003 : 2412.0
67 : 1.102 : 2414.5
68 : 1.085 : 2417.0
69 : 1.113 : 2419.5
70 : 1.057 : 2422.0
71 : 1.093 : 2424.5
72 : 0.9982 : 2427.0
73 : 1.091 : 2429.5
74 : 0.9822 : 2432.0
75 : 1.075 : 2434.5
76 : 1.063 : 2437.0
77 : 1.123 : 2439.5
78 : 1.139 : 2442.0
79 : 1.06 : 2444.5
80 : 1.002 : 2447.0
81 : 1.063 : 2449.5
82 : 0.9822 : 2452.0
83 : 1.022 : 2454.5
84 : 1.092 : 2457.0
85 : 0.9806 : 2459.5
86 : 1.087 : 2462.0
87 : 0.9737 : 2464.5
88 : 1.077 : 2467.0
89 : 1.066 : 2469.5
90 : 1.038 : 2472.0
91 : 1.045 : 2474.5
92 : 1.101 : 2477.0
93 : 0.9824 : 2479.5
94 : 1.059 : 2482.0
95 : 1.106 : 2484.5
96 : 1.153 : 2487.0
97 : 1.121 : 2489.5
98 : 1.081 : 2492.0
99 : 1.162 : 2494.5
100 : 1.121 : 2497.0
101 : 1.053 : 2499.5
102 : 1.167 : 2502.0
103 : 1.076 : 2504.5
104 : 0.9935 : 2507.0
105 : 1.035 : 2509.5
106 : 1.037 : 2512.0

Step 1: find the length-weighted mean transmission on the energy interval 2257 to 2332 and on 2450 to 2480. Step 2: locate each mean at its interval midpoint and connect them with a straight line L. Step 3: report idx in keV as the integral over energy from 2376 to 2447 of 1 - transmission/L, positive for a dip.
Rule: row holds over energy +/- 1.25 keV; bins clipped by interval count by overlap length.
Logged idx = 5.6 keV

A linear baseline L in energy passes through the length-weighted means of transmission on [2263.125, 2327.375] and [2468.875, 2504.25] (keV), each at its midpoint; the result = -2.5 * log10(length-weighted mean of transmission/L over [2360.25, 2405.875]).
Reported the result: 0.20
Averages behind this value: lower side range 0.962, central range 0.845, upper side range 1.09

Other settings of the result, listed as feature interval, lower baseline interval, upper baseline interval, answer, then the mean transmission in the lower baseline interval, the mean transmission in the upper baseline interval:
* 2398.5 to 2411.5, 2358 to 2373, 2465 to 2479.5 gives 0.139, 0.984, 1.05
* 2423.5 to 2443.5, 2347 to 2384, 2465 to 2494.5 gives -0.050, 0.941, 1.08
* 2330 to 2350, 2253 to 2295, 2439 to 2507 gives 0.083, 0.985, 1.07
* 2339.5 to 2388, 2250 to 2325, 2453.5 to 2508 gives 0.095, 0.971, 1.07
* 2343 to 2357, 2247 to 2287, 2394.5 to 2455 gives 0.114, 0.995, 0.994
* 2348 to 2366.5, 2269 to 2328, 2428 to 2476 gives 0.068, 0.954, 1.05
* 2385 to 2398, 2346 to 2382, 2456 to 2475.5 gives 0.421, 0.944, 1.04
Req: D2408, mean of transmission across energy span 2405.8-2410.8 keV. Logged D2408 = 1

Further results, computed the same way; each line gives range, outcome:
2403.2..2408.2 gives 0.923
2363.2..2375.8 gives 0.989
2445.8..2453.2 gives 1.02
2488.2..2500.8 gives 1.11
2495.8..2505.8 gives 1.1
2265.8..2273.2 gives 1.02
